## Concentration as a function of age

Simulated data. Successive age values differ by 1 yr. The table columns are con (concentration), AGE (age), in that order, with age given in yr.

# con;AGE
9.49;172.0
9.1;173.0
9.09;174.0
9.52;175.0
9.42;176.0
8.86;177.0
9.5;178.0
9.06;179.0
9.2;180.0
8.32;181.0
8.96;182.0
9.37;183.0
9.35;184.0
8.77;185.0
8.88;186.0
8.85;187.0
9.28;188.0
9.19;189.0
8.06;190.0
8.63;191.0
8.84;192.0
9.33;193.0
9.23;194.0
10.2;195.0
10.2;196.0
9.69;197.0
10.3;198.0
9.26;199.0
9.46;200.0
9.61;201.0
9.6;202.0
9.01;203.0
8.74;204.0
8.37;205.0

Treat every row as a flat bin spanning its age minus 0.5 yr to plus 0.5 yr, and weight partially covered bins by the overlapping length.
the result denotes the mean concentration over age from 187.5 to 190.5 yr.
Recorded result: 8.84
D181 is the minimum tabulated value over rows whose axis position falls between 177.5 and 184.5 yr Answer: 8.32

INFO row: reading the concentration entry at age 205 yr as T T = 8.37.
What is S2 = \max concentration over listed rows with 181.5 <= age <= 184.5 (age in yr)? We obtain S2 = 9.37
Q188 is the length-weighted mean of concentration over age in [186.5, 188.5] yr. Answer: 9.06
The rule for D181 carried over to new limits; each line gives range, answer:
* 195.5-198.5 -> 9.69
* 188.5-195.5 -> 8.06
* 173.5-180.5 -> 8.86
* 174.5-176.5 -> 9.42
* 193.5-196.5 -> 9.23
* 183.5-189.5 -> 8.77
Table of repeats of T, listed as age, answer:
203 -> 9.01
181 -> 8.32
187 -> 8.85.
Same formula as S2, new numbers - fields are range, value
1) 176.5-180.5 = 9.5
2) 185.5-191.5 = 9.28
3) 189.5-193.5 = 9.33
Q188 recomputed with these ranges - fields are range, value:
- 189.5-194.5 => 8.82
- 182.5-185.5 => 9.16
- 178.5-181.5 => 8.86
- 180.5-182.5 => 8.64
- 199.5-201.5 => 9.54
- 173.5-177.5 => 9.22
